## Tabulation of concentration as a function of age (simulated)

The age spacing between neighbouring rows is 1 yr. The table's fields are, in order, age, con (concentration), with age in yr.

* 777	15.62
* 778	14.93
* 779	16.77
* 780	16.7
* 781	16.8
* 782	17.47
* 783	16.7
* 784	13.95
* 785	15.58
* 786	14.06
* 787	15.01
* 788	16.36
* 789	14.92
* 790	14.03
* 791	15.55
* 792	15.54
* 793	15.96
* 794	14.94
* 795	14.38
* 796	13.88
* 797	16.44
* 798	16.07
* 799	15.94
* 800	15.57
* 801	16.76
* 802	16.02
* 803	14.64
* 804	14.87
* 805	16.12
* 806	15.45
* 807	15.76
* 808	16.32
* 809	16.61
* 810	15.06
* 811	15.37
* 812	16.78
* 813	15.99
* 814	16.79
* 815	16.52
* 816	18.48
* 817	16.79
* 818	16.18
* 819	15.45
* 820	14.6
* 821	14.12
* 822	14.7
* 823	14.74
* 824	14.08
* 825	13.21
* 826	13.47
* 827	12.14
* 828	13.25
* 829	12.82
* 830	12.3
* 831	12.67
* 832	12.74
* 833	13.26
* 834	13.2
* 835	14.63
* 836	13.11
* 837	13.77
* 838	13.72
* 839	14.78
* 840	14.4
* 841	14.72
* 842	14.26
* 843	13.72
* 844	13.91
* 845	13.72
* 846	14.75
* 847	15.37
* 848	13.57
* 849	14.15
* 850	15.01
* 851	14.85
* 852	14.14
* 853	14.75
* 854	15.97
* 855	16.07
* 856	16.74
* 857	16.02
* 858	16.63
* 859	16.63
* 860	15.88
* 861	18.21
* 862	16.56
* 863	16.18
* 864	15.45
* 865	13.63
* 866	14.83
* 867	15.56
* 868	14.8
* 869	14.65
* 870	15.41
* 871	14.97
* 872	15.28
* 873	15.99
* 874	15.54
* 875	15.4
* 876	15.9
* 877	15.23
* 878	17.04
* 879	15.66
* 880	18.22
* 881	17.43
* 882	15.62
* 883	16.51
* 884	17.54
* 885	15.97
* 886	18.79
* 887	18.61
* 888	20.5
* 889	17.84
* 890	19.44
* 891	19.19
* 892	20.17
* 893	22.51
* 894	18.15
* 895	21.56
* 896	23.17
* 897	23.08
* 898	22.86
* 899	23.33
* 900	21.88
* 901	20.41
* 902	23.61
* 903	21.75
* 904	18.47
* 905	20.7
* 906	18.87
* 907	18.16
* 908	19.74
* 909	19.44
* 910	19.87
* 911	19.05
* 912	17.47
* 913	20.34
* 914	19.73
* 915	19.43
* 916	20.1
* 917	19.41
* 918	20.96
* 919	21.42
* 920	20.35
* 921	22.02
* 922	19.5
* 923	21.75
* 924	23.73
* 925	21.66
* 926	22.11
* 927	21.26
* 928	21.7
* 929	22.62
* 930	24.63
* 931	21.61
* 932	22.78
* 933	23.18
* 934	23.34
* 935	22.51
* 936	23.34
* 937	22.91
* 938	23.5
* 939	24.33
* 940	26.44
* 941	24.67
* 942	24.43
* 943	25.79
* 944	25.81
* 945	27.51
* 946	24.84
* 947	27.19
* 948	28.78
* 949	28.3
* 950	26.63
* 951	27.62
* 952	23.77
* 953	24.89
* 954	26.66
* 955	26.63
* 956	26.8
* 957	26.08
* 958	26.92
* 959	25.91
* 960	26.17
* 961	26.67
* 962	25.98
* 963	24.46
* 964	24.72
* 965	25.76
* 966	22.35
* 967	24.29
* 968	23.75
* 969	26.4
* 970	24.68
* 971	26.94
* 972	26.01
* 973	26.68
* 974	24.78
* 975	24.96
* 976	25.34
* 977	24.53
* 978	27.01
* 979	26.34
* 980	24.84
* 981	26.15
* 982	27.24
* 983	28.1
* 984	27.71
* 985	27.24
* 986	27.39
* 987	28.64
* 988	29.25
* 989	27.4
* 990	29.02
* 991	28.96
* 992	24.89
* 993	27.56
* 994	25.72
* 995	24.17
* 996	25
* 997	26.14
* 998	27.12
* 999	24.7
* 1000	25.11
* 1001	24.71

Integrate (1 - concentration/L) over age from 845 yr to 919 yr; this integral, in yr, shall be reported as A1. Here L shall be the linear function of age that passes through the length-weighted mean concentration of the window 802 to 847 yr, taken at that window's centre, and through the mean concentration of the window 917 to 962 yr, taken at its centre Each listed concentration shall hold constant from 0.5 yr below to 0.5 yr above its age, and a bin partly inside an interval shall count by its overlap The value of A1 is 6.7 yr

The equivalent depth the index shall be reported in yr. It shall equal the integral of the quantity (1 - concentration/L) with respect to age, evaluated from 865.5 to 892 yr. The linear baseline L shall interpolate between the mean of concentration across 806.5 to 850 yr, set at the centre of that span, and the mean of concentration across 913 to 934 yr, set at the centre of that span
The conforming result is 2.3 yr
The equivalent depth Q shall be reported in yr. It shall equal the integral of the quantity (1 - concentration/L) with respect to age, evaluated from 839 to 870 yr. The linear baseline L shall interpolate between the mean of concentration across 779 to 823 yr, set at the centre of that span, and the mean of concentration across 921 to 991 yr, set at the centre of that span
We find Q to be 6.3 yr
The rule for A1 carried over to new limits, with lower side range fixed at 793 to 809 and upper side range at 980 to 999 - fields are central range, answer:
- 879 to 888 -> 1.4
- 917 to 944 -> 0.7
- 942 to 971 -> -1.1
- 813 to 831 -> 2.3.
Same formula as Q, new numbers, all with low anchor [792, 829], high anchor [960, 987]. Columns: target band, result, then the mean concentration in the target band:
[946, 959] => -1.12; 26.6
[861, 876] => 2.87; 15.4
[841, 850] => 1.71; 14.3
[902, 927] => 1.94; 20.3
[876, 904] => 1.51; 19.4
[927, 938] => 0.18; 22.8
